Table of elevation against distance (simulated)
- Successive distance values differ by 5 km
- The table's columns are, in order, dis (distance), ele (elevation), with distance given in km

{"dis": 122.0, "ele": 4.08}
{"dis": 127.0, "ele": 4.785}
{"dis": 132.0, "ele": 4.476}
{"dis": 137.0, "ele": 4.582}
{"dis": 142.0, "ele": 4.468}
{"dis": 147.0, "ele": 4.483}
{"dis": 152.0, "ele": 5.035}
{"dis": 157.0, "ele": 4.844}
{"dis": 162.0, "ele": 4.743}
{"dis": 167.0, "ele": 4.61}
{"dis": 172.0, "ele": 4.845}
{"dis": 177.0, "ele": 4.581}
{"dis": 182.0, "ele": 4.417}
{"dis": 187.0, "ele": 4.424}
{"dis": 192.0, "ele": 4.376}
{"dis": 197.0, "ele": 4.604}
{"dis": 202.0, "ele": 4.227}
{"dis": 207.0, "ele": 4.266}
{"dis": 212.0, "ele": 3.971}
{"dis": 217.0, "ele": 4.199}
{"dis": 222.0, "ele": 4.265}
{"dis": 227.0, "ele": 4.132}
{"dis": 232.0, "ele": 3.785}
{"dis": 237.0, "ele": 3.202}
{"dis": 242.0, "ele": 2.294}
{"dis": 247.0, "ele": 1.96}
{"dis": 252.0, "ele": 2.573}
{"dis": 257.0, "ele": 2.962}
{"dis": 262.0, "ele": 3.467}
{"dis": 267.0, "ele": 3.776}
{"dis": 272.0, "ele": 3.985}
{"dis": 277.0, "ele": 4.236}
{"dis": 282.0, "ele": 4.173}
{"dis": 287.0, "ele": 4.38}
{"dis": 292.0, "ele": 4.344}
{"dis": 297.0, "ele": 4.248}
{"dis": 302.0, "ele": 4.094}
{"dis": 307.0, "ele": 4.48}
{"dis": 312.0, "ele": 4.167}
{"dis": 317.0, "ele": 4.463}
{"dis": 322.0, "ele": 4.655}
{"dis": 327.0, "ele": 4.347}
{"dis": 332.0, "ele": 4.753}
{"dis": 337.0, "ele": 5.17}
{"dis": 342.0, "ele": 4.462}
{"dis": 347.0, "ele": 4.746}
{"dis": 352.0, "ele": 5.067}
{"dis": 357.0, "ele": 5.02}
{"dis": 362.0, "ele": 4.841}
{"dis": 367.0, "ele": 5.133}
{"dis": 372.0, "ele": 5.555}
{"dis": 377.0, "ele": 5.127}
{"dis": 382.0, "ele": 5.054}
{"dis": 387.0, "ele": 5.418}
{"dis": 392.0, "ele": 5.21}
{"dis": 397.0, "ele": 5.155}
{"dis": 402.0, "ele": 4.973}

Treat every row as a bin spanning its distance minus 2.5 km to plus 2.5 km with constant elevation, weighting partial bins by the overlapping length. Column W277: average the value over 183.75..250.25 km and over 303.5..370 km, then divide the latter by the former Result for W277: 1.23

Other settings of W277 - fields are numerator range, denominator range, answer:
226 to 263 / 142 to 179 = 0.63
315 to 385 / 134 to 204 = 1.07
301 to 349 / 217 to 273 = 1.36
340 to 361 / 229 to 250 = 1.70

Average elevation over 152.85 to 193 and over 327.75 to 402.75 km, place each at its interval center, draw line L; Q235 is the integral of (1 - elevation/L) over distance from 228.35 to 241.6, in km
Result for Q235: 3.9 km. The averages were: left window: 4.63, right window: 5.03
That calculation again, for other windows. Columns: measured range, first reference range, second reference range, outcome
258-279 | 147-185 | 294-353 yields 3.67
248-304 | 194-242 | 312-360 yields 7.29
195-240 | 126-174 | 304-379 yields 6.42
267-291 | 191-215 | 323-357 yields 2.08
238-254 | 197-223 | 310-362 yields 7.36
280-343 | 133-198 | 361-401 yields 7.10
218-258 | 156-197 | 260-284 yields 9.48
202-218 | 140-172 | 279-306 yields 1.34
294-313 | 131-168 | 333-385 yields 2.57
